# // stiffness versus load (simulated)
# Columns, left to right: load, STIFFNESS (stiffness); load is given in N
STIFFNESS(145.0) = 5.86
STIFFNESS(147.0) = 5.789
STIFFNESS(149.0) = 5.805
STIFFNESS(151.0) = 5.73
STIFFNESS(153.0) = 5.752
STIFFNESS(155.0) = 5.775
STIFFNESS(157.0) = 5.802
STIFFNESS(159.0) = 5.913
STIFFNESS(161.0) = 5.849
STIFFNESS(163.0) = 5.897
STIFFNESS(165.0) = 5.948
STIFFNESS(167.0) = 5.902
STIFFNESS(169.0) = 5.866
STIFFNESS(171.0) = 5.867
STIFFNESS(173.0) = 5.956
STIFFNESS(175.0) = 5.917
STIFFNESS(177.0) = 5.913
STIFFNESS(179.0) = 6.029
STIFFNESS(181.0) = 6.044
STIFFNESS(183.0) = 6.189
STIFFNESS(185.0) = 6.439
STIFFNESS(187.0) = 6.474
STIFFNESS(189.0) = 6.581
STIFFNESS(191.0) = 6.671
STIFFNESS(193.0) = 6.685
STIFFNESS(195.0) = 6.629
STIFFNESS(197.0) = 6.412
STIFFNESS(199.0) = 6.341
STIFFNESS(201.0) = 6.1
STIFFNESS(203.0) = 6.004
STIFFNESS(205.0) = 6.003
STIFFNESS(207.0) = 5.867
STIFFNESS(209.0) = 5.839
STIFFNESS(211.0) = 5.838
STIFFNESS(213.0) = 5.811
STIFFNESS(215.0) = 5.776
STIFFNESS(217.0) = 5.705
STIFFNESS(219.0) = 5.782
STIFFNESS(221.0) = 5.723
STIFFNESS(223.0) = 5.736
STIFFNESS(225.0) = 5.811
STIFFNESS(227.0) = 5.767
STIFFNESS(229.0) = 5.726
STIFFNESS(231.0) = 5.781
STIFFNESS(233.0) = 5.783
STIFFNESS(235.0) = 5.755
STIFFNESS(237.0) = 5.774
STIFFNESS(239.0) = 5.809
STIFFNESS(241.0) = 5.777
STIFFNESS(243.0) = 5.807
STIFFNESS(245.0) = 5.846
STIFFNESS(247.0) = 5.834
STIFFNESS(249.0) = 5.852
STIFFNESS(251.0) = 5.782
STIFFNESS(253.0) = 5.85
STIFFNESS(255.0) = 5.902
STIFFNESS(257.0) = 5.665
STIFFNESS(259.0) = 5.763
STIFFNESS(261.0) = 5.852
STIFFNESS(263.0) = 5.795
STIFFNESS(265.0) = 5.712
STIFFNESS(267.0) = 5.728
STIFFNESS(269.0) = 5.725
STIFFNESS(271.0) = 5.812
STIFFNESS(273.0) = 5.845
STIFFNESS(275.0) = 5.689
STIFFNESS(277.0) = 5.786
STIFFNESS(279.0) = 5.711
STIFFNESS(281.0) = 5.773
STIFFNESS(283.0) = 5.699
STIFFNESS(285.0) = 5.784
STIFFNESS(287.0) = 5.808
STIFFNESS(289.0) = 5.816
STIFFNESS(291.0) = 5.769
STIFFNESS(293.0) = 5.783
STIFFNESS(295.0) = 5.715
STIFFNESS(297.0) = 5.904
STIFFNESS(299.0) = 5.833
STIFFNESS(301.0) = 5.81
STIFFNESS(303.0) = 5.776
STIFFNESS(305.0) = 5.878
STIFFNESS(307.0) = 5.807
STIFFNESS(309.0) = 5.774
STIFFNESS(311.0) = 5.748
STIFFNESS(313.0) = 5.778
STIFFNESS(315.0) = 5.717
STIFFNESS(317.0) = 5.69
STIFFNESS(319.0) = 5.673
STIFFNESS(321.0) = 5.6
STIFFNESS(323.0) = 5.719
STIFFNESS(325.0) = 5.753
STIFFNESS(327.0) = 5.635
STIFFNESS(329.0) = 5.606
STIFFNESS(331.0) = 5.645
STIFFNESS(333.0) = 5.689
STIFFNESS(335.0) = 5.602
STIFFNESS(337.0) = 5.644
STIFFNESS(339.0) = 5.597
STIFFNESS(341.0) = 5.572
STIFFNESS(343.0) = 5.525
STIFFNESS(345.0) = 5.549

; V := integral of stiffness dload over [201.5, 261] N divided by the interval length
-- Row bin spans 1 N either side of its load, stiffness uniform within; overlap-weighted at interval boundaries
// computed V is 5.81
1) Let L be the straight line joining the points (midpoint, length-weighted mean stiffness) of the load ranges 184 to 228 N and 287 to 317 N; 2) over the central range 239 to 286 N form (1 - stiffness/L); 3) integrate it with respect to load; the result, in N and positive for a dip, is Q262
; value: 1.0 N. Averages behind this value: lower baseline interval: 6.09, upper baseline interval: 5.79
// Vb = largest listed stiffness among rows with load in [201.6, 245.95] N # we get 6.004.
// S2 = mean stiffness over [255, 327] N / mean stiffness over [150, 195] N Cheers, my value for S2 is 0.95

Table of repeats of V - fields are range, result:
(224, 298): 5.78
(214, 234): 5.76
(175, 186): 6.1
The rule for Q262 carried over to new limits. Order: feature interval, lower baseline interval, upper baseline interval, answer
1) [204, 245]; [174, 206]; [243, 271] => 1.6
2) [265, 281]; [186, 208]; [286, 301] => 0.4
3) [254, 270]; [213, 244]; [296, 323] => 0.0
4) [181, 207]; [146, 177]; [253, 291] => -2.3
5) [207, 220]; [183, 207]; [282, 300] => 0.9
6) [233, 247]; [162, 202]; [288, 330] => 0.5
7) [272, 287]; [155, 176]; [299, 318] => 0.1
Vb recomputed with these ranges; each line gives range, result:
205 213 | 6.003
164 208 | 6.685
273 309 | 5.904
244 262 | 5.902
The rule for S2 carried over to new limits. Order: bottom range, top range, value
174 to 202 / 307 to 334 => 0.90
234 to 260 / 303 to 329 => 0.99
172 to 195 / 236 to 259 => 0.92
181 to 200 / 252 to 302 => 0.89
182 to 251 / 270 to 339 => 0.96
